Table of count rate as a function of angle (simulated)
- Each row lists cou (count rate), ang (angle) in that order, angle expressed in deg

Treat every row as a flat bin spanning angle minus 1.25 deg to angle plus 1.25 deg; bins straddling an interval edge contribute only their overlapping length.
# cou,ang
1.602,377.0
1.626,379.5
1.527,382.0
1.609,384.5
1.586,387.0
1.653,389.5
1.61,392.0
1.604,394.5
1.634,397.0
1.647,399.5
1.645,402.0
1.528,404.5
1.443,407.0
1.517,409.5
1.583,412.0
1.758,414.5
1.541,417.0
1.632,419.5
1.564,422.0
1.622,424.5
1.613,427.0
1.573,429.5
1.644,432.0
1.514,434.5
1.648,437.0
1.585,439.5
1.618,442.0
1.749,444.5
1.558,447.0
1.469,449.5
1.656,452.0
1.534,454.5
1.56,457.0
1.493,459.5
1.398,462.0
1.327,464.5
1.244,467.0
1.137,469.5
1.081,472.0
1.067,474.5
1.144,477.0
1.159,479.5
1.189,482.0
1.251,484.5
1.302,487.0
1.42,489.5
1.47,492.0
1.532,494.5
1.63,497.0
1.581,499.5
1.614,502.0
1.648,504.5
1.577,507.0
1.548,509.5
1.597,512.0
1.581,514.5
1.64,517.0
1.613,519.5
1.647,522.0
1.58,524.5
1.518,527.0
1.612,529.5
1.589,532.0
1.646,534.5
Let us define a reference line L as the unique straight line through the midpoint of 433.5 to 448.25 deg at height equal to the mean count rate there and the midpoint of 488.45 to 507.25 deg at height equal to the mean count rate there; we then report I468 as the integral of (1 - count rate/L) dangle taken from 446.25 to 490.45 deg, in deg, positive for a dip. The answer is 7.2 deg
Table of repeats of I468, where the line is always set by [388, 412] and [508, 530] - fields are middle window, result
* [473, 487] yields 3.7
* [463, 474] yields 2.7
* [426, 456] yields -0.1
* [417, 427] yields -0.1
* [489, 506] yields 0.3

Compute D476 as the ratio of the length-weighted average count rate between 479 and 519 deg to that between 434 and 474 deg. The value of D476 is 1.02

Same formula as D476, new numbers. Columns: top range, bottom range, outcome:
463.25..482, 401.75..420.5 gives 0.74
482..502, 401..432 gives 0.91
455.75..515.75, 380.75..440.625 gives 0.88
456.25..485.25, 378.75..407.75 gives 0.78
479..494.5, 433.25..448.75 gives 0.82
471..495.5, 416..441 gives 0.79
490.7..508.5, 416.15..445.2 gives 0.98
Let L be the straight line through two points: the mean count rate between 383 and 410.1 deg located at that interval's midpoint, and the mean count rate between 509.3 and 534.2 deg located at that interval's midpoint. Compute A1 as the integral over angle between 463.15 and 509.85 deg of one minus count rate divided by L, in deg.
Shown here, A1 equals 6.8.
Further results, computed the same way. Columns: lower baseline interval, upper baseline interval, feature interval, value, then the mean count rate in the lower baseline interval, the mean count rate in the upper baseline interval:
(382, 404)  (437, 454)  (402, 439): 0.5 deg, 1.61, 1.61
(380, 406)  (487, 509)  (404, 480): 4.4 deg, 1.6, 1.54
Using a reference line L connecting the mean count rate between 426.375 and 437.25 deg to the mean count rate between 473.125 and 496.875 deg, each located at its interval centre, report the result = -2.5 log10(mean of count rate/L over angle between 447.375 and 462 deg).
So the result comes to -0.047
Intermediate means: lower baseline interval 1.59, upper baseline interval 1.3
